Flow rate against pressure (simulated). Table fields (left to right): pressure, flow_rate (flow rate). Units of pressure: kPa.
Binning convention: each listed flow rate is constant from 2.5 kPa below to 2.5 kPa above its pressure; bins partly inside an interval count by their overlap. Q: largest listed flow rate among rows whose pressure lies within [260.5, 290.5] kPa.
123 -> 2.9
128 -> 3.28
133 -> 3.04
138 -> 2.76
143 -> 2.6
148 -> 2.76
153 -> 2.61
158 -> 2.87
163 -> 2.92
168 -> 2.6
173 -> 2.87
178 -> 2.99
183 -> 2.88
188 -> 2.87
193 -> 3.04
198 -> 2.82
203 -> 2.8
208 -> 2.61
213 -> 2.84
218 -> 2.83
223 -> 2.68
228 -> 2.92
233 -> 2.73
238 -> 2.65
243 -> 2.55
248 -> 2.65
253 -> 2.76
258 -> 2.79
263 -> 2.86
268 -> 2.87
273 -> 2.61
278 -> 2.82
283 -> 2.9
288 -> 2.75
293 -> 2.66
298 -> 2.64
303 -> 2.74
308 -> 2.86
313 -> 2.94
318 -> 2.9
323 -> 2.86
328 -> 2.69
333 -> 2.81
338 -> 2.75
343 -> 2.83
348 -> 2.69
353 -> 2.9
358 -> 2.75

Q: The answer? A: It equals 2.9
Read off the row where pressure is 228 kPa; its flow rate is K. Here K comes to 2.92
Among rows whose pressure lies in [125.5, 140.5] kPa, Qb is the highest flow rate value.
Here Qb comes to 3.28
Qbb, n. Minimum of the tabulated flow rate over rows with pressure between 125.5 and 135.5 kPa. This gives 3.04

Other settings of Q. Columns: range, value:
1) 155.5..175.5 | 2.92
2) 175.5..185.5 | 2.99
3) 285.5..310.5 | 2.86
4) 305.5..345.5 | 2.94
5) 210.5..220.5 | 2.84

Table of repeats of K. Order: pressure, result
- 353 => 2.9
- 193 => 3.04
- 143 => 2.6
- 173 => 2.87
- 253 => 2.76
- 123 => 2.9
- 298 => 2.64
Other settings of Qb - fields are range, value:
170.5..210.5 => 3.04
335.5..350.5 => 2.83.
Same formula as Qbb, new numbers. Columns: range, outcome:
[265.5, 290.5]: 2.61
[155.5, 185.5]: 2.6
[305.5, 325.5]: 2.86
